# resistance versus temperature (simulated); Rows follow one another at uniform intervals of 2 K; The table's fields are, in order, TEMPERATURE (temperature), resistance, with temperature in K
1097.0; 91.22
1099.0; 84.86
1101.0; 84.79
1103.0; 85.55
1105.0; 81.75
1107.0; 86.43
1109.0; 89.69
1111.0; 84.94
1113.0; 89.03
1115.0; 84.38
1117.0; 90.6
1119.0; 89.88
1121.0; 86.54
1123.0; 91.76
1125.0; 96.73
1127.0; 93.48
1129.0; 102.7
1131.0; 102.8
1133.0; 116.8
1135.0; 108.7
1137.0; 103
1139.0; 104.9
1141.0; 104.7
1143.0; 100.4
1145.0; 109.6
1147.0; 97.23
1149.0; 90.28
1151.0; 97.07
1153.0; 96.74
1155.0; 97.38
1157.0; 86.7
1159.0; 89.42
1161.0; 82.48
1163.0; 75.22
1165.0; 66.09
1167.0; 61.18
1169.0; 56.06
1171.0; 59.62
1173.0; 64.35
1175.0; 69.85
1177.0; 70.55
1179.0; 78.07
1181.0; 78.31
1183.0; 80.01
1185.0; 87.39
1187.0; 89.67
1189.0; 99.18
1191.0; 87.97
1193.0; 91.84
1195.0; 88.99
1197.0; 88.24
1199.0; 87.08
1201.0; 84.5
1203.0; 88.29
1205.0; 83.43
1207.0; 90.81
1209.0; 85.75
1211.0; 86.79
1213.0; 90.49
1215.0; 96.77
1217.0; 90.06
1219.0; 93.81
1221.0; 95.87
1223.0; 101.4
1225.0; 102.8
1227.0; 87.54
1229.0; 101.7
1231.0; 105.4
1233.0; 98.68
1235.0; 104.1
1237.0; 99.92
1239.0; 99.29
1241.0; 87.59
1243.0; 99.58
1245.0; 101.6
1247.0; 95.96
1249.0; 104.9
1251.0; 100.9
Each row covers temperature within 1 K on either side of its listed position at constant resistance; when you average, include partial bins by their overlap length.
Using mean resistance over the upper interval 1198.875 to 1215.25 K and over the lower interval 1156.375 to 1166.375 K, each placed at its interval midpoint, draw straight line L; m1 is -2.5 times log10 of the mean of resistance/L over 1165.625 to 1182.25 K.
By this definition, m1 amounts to 0.21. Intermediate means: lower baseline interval 79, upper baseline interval 87.9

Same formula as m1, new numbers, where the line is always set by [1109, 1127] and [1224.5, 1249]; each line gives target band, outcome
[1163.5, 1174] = 0.44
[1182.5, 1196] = 0.06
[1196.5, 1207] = 0.11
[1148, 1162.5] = 0.02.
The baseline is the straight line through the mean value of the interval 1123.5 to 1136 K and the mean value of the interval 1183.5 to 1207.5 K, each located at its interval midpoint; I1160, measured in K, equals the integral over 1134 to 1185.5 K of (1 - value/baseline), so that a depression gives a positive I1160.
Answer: 6.2 K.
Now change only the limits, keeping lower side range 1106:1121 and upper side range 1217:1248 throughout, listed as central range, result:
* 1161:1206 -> 7.2 K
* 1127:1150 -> -3.4 K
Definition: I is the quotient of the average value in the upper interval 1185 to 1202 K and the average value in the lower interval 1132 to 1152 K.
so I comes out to 0.9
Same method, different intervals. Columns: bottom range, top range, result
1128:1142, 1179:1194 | 0.82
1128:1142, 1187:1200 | 0.85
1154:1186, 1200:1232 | 1.24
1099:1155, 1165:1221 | 0.87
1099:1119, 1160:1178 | 0.78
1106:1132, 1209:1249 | 1.06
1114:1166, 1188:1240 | 0.99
